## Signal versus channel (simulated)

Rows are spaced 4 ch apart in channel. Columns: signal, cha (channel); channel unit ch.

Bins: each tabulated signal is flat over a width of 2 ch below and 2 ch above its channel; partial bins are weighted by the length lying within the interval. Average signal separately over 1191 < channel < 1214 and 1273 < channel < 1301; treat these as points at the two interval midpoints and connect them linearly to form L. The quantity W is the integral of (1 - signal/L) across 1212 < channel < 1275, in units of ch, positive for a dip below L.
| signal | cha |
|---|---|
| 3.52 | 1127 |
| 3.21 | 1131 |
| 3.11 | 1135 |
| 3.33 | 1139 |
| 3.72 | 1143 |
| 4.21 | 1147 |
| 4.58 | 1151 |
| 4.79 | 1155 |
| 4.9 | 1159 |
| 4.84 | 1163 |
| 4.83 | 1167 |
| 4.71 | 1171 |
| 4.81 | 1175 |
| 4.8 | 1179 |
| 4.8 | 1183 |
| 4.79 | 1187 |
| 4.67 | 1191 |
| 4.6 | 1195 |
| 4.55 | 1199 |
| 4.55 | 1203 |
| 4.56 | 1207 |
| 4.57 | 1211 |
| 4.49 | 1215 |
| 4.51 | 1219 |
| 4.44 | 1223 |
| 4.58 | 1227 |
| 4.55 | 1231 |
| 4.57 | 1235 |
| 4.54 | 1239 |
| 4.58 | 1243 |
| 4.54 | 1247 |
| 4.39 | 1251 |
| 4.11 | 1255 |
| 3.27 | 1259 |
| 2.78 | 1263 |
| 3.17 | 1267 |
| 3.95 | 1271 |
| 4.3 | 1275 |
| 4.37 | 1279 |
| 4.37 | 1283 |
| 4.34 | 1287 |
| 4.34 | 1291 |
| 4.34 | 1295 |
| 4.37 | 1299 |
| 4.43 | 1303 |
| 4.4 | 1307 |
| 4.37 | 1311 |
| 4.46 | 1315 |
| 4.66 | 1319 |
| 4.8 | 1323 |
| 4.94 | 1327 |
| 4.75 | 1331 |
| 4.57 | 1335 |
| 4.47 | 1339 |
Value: 4.1 ch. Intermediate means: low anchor 4.57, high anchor 4.35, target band 4.18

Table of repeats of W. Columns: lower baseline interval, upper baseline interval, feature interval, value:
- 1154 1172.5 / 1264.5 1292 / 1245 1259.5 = 0.3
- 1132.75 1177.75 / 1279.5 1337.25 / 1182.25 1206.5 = -1.4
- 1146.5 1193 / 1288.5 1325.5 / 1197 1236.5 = 1.0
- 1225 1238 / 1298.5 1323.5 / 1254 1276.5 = 4.8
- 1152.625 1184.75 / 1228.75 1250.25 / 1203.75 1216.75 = 0.3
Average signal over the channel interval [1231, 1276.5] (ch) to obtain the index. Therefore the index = 4.04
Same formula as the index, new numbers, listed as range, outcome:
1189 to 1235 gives 4.55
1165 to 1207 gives 4.7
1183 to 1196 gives 4.71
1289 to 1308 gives 4.37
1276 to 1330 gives 4.48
